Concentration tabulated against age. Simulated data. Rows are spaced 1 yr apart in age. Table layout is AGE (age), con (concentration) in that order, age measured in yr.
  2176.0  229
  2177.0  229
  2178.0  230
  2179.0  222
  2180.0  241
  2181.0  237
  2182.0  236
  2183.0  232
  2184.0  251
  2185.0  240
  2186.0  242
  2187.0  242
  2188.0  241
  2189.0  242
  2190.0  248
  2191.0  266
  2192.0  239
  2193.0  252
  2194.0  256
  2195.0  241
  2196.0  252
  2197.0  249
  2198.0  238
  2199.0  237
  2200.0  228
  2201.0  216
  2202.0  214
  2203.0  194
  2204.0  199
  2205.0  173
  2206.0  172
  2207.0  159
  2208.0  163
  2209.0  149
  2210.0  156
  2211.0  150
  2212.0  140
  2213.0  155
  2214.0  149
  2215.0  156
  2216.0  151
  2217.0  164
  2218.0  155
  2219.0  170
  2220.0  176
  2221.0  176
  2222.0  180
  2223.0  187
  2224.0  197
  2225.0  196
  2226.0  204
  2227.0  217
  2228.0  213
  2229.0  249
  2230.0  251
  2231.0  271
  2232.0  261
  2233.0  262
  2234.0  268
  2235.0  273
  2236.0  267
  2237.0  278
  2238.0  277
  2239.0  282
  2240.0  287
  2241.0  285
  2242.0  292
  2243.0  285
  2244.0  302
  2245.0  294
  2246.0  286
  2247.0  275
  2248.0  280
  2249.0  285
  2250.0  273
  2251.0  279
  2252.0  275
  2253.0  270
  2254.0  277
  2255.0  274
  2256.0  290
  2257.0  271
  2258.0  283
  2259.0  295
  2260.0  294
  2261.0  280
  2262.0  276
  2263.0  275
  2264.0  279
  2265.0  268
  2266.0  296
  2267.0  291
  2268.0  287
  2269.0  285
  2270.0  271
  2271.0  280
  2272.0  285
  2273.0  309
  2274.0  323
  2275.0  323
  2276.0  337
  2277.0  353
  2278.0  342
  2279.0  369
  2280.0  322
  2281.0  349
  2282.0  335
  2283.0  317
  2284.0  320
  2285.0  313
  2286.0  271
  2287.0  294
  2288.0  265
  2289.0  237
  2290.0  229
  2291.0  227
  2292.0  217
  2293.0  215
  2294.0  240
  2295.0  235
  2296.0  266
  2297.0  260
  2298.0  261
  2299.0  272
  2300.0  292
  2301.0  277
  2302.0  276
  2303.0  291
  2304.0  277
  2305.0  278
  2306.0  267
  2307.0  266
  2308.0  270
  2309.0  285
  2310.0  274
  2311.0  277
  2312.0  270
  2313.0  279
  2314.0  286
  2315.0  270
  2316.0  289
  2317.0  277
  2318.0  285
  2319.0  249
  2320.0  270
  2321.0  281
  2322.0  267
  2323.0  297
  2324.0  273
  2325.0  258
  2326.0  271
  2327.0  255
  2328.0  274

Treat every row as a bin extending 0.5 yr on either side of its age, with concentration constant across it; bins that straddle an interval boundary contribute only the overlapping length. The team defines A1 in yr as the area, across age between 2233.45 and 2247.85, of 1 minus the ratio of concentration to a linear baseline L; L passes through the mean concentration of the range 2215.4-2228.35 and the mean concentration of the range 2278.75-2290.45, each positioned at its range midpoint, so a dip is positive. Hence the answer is -4.2 yr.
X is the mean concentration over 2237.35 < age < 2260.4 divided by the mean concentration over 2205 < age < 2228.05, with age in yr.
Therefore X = 1.66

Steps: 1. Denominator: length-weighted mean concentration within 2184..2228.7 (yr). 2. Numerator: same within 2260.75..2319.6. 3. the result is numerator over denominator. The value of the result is 1.40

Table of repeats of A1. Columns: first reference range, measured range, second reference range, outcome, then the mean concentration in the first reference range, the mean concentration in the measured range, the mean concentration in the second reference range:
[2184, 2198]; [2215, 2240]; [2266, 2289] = 4.8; 247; 222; 309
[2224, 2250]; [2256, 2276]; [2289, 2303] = -2.4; 264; 289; 252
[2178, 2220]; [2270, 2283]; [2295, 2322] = -3.6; 208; 325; 274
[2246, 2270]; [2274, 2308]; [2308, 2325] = -0.8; 281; 285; 276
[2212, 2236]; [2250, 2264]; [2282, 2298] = -2.8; 204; 280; 263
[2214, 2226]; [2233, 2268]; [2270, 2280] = -3.9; 174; 281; 322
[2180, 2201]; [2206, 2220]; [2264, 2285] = 5.6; 243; 156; 312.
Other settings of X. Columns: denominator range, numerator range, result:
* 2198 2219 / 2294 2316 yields 1.55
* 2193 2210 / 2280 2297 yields 1.30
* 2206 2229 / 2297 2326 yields 1.59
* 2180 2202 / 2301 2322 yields 1.14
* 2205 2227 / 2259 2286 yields 1.82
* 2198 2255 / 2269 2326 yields 1.25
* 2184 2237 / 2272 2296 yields 1.38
